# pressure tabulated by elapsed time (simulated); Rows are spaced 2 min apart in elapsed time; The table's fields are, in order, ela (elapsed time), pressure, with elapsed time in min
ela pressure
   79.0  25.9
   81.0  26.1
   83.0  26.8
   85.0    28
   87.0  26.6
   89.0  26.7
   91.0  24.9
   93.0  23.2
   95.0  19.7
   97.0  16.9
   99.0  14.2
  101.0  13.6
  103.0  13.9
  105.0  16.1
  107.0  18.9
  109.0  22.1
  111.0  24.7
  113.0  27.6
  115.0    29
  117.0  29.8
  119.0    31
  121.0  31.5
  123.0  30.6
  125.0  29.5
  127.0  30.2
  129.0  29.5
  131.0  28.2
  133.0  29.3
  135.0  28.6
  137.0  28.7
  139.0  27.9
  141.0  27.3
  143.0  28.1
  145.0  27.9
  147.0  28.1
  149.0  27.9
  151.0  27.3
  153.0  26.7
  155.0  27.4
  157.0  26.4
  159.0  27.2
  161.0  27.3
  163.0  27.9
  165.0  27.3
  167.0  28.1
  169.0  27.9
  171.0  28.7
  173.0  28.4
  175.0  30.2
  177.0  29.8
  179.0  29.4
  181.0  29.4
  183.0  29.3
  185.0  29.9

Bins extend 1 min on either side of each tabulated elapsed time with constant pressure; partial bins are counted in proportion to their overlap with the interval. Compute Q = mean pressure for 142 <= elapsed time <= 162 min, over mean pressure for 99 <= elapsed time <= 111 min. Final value 1.58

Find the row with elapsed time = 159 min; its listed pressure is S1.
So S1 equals 27.2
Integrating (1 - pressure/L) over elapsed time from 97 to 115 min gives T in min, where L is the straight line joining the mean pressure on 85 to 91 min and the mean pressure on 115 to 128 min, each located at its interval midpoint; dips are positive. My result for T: 5.9 min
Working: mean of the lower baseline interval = 26.6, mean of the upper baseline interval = 30.3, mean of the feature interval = 19.3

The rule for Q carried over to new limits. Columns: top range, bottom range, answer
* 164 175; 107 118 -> 1.09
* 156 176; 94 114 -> 1.49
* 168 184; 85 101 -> 1.35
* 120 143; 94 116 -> 1.48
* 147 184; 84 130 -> 1.16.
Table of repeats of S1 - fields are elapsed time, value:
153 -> 26.7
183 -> 29.3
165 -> 27.3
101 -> 13.6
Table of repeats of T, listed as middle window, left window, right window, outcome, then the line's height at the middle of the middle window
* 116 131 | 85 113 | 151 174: -4.41 min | 23.3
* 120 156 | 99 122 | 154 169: -4.62 min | 25.4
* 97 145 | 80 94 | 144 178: 2.54 min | 26.9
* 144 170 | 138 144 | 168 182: 0.83 min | 28.4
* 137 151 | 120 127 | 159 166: 0.49 min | 28.9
